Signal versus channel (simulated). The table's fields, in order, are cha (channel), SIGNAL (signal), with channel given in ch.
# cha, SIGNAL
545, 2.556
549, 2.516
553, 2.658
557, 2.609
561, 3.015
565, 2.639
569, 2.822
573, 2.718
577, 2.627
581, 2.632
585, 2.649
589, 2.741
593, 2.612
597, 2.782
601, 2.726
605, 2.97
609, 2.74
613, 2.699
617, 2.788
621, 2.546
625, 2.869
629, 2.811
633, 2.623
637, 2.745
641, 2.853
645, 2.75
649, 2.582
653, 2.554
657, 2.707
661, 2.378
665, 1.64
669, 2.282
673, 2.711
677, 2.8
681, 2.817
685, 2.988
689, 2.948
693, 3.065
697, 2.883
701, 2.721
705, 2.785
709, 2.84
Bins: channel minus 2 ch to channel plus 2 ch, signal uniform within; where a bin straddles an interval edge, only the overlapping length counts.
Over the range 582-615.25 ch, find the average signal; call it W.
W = 2.74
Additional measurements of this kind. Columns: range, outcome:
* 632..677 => 2.54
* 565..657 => 2.72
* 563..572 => 2.73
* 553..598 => 2.71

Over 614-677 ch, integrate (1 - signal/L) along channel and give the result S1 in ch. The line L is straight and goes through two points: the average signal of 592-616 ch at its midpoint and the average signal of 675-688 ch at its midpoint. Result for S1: 5.0 ch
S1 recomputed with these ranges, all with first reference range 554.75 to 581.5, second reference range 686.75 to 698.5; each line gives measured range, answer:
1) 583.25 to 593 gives 0.3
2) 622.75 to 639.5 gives 0.5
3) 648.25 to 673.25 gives 4.5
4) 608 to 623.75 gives 0.7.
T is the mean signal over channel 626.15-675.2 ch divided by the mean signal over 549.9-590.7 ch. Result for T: 0.9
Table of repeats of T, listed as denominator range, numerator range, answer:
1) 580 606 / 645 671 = 0.88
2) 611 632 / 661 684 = 0.90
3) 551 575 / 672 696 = 1.06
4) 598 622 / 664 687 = 0.94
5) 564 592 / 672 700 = 1.07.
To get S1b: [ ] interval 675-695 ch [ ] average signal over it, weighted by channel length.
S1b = 2.92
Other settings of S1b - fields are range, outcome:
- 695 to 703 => 2.8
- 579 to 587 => 2.64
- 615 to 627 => 2.73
